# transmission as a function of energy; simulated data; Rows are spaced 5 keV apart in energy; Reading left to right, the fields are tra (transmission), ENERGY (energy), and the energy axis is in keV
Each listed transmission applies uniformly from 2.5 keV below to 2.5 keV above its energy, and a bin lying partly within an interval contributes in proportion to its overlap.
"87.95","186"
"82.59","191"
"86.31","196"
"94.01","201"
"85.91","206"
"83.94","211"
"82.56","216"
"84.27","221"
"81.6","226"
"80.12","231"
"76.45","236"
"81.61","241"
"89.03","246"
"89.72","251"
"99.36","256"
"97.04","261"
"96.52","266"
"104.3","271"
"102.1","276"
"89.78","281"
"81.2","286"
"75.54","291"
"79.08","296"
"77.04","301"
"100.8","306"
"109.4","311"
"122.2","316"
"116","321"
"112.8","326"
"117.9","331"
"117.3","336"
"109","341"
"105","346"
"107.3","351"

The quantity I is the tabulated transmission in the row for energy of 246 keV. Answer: 89.03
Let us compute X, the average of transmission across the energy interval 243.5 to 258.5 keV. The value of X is 92.7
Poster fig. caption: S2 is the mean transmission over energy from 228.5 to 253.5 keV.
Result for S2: 83.4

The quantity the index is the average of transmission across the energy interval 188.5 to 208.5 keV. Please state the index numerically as 87.2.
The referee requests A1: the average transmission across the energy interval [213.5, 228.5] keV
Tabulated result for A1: 82.8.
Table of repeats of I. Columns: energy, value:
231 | 80.12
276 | 102.1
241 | 81.61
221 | 84.27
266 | 96.52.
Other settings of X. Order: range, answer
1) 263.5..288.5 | 94.8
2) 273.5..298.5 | 85.5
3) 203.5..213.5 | 84.9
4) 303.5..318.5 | 111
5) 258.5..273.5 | 99.3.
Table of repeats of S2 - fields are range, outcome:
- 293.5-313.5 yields 91.6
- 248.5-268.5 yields 95.7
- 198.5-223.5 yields 86.1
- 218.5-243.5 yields 80.8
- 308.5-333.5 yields 116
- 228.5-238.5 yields 78.3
